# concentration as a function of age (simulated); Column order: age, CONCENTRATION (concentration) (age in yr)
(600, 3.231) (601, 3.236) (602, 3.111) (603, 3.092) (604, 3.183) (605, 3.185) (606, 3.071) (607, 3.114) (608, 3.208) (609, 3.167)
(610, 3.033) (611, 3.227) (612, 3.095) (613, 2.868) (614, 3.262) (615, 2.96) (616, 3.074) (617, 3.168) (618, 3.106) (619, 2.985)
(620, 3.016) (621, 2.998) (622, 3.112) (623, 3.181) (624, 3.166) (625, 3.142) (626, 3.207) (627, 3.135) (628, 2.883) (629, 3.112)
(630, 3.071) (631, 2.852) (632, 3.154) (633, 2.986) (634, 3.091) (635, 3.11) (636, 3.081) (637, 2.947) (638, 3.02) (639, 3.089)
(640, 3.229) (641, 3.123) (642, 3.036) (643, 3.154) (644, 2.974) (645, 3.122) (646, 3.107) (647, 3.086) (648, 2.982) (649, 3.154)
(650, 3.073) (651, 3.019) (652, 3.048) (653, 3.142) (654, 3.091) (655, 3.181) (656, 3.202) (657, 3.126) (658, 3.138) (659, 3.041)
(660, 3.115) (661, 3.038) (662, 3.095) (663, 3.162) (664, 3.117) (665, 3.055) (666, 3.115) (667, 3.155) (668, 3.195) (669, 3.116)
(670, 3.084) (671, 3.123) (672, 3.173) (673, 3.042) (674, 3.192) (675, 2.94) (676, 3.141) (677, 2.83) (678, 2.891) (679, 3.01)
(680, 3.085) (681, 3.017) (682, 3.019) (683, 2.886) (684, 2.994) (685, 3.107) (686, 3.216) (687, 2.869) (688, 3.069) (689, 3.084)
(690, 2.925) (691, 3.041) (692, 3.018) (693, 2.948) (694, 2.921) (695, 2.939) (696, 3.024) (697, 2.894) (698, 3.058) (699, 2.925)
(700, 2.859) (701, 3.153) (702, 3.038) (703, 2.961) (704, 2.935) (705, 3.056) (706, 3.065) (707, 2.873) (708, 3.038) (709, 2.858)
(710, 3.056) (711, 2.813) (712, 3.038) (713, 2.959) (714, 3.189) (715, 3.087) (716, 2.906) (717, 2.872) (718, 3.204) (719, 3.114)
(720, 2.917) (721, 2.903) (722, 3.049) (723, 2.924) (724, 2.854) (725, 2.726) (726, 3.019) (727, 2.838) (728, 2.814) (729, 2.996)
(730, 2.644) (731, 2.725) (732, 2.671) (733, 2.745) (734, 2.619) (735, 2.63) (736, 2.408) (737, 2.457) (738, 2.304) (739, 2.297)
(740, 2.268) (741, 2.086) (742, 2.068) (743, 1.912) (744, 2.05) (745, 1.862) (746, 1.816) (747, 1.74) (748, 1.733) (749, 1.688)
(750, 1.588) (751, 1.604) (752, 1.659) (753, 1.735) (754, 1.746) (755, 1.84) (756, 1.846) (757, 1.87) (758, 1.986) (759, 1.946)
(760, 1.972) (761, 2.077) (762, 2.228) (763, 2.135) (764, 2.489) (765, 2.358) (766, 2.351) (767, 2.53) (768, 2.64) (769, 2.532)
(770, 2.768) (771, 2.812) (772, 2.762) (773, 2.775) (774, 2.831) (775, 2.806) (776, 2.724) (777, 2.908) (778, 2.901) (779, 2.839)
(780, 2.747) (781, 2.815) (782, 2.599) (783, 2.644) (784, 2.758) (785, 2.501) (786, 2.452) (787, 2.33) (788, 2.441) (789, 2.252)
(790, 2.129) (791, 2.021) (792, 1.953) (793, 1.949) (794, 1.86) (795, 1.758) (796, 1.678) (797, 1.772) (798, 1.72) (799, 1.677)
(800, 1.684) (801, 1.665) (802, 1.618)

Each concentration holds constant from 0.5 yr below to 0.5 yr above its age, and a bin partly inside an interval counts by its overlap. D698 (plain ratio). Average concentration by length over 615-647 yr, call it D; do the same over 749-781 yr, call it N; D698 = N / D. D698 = 0.8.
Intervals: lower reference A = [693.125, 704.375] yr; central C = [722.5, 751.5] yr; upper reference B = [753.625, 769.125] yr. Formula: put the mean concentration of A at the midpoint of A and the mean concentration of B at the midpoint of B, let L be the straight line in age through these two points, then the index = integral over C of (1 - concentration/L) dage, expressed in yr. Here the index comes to 1.6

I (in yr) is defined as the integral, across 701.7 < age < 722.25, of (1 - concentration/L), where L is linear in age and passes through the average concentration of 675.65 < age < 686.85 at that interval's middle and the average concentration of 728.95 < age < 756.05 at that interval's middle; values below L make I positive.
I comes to -3.5 yr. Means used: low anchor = 3.01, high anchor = 2.12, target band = 3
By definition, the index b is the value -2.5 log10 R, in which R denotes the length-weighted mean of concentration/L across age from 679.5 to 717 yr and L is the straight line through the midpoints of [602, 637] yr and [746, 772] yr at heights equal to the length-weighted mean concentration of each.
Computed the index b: -0.19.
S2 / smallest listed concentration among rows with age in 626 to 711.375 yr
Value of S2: 2.813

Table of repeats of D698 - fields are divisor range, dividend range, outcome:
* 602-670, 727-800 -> 0.74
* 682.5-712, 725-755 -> 0.75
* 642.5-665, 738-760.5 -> 0.61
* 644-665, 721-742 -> 0.85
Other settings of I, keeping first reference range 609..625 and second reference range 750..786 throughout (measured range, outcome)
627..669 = -2.06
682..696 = -1.28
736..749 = 2.36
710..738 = -2.82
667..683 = -1.35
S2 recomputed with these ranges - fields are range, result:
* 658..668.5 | 3.038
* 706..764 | 1.588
